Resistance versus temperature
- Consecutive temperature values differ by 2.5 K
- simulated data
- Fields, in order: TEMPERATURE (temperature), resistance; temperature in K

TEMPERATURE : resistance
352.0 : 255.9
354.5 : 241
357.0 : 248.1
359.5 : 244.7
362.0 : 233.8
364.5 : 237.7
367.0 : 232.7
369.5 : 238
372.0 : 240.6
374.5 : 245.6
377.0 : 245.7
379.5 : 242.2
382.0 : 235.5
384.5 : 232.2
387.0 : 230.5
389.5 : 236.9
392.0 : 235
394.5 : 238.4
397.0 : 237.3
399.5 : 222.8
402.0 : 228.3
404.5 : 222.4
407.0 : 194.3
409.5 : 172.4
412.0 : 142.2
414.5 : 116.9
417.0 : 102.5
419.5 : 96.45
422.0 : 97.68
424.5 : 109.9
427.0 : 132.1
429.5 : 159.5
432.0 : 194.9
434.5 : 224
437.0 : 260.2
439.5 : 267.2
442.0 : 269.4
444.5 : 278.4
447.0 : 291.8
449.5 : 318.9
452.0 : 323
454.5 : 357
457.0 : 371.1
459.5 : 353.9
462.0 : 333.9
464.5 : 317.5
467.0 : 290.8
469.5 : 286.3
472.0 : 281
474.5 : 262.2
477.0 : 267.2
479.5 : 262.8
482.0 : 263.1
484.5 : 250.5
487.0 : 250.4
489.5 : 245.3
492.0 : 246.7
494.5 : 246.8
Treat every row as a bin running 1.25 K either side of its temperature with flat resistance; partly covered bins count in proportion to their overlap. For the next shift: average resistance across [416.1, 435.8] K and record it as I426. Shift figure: 141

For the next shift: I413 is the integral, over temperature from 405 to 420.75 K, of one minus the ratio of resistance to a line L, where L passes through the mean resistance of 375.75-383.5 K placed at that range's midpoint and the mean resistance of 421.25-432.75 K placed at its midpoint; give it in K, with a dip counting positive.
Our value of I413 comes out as 2.7 K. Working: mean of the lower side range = 241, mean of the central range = 142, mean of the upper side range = 138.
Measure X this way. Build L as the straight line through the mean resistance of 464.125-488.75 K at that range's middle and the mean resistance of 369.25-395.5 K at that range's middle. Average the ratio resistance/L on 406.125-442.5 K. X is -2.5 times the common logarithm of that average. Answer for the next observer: 0.45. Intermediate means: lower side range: 238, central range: 167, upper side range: 271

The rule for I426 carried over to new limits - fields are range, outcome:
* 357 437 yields 202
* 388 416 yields 204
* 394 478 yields 236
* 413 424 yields 105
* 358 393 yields 238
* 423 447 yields 214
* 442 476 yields 311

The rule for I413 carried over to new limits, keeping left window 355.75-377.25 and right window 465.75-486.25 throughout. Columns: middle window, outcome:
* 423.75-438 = 4.25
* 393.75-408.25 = 1.53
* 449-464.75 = -4.57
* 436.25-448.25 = -0.60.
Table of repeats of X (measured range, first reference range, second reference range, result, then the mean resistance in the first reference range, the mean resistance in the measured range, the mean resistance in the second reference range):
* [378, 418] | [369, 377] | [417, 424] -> -0.23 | 242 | 207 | 99.4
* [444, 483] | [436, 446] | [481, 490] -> -0.17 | 270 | 304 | 253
